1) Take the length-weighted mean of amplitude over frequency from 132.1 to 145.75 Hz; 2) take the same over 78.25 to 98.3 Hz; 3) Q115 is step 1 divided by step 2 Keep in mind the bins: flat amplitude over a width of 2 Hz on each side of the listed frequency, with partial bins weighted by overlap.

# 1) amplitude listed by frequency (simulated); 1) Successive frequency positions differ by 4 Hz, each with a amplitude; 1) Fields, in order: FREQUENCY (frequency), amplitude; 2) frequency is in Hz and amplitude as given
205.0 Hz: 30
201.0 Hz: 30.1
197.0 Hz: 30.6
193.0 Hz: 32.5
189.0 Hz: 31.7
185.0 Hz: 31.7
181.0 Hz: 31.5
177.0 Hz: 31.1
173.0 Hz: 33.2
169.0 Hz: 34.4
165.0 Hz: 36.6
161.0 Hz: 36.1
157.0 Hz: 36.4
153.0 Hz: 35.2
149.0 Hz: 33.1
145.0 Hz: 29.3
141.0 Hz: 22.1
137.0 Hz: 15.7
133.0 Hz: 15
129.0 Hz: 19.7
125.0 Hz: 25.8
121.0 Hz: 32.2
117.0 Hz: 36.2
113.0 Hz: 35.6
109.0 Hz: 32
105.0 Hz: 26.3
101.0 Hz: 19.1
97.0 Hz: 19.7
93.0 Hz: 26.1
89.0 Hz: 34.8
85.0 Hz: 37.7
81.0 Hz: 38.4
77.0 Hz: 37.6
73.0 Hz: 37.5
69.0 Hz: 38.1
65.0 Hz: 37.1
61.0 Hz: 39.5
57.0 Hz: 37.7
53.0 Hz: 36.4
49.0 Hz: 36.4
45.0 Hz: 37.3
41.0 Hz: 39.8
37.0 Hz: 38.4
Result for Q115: 0.63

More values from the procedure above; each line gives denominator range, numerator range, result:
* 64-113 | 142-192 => 1.03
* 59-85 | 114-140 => 0.64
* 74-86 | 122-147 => 0.57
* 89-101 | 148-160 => 1.45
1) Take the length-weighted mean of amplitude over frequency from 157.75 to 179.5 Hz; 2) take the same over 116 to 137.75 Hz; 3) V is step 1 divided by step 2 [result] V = 1.43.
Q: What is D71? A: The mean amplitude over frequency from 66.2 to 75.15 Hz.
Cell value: 37.7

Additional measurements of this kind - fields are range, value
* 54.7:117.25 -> 33.3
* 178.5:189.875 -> 31.6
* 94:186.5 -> 29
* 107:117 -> 34.3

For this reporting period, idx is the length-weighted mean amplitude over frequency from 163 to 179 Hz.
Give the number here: 33.8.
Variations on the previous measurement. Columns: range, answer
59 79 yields 38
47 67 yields 37.4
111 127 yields 32.5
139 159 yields 31.2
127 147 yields 20.4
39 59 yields 37.5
